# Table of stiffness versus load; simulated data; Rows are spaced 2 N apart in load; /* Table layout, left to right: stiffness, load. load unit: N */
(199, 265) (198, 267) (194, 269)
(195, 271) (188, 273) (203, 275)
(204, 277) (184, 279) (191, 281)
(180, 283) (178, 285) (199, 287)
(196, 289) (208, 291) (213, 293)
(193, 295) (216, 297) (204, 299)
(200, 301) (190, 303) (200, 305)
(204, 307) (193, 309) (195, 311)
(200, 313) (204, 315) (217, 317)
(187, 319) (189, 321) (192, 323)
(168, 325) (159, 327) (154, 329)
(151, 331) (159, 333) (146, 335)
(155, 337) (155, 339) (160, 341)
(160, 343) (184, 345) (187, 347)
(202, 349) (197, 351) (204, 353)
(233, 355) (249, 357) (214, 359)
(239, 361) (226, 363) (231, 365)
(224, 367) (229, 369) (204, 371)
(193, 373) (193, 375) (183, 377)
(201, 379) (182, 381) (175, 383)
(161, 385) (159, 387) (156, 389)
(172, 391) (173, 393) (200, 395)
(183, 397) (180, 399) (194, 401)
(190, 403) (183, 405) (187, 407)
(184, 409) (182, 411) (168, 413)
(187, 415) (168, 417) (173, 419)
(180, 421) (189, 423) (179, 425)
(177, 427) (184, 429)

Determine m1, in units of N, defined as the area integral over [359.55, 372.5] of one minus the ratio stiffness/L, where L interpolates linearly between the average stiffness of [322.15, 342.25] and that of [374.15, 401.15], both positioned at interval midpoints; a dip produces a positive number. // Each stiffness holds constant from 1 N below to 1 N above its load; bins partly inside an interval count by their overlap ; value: -3.97 N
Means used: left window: 160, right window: 179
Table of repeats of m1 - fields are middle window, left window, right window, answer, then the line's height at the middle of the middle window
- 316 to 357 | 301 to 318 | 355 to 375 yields 6.1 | 211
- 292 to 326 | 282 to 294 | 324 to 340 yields -4.1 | 177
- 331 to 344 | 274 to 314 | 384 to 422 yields 2.3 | 190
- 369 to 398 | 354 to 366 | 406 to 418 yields 3.6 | 208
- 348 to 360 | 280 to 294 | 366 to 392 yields -1.7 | 189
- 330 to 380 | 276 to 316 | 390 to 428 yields -1.6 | 189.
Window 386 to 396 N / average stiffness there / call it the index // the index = 172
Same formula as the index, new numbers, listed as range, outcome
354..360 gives 232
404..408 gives 185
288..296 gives 202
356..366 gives 232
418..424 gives 181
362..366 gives 228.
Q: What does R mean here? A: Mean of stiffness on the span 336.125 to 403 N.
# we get 193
